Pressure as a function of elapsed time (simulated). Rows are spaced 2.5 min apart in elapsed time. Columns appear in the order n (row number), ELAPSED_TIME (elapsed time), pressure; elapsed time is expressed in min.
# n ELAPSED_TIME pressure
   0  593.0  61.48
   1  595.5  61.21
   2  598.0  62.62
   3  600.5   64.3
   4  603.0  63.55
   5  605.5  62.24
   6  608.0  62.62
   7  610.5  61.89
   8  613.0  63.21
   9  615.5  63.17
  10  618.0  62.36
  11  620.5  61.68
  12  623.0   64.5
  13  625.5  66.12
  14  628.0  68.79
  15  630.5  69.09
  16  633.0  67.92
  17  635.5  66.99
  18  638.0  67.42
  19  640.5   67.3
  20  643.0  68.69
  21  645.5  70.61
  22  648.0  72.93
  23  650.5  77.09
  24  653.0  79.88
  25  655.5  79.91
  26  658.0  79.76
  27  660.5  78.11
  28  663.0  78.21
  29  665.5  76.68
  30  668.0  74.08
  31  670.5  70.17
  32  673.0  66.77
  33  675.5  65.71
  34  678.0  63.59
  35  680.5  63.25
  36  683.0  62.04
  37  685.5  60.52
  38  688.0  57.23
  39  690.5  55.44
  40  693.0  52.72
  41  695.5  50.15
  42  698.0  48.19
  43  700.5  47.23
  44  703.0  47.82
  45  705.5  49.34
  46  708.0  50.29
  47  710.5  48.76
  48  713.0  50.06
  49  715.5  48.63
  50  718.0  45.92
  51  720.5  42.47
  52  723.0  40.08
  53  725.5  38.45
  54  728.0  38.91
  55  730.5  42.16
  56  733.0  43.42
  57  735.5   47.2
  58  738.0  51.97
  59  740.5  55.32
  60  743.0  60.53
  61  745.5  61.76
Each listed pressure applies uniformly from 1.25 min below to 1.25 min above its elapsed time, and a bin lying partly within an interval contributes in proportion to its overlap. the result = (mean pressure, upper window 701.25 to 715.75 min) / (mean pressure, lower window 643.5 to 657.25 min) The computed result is 0.65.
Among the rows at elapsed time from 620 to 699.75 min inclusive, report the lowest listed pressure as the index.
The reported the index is 48.19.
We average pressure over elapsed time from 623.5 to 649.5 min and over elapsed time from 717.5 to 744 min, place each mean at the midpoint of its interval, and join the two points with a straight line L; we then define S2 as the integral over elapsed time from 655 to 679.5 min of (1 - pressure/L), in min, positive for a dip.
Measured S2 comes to -4.7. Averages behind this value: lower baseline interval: 68.5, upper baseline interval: 45.9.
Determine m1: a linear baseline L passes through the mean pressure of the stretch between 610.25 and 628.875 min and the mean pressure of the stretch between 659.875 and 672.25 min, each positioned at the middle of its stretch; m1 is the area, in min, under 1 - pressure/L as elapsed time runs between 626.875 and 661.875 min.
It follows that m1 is -1.30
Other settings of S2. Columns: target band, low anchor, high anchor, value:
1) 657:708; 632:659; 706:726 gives -2.5 min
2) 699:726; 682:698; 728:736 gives 1.4 min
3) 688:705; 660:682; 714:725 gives 1.7 min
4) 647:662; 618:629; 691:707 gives -5.0 min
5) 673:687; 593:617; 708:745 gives -2.7 min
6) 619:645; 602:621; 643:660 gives 1.0 min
